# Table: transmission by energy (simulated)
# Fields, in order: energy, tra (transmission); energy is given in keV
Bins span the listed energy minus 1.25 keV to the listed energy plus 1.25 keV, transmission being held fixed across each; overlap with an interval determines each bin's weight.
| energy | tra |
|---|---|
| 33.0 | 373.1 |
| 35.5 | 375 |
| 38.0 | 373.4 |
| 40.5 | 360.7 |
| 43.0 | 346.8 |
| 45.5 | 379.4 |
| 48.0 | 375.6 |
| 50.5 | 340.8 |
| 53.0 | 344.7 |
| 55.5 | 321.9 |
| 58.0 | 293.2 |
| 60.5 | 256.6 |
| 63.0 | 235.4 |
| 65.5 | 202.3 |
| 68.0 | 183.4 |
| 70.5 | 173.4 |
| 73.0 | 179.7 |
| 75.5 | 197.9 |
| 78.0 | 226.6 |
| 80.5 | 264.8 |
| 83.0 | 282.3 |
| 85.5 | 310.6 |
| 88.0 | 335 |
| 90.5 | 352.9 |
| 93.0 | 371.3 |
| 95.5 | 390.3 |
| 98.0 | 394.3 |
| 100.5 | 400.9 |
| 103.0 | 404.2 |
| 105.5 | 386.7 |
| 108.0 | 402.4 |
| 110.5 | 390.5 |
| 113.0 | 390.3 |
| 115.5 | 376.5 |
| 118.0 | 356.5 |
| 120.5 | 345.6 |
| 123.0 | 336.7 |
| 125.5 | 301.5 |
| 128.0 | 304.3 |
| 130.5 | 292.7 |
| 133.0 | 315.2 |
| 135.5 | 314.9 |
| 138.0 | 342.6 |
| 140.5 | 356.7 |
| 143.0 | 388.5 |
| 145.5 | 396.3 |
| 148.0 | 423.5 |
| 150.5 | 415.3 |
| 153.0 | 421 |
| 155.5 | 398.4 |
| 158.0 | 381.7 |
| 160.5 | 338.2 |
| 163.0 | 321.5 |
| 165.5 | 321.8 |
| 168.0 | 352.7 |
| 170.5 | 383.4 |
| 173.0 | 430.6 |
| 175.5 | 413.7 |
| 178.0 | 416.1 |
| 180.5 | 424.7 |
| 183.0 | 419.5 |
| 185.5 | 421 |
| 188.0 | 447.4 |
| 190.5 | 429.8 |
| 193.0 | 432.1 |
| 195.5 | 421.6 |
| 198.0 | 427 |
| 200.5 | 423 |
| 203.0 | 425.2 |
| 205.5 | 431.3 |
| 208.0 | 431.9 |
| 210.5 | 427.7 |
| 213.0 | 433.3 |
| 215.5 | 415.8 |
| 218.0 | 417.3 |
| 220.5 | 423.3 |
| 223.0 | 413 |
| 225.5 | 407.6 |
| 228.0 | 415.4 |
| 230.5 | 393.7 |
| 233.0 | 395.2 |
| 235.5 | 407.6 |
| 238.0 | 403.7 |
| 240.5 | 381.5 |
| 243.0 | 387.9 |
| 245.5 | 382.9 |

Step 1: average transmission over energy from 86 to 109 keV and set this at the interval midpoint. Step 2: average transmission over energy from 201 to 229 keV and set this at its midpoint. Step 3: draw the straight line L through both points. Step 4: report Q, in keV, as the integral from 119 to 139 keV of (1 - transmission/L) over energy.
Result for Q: 3.7 keV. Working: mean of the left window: 379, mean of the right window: 422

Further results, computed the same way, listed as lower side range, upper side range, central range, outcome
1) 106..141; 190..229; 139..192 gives -1.6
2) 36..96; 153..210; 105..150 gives -0.5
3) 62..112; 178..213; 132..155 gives -0.4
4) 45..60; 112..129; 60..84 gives 8.5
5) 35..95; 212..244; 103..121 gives -3.0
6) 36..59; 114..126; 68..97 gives 5.9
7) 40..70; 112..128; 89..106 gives -2.8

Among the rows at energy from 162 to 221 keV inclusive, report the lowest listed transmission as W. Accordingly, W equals 321.5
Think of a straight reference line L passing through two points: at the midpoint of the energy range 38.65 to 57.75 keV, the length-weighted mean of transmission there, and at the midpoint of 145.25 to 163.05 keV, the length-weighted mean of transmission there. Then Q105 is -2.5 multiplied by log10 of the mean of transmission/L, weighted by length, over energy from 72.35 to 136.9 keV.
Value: 0.121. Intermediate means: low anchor 350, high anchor 391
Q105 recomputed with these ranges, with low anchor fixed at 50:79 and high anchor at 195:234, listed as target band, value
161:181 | -0.032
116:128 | -0.080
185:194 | -0.116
